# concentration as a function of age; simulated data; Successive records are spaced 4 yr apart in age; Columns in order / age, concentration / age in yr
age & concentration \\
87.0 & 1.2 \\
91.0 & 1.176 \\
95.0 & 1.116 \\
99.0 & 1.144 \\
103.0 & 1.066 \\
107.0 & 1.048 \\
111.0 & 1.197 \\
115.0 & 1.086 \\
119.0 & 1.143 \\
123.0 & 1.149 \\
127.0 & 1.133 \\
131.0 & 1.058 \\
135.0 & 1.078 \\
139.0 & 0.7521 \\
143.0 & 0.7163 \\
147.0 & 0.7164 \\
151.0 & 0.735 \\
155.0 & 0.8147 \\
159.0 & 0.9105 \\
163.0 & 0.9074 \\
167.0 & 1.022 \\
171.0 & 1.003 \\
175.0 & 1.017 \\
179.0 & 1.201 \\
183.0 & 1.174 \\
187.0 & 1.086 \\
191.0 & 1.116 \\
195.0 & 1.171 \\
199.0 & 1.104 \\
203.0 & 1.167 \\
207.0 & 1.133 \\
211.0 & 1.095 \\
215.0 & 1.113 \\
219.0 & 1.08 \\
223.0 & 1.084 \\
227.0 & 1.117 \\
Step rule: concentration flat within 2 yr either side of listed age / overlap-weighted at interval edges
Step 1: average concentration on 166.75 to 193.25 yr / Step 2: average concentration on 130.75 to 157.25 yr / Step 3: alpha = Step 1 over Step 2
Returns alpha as 1.33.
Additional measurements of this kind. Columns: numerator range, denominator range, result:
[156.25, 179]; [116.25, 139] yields 0.91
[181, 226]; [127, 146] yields 1.22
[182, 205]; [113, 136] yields 1.02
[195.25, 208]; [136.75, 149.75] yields 1.55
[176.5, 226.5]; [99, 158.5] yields 1.15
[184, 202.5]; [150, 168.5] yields 1.28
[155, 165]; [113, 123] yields 0.79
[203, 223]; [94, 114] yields 1.00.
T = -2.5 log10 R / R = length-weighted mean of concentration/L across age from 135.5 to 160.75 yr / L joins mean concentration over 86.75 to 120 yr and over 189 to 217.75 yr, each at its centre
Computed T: 0.38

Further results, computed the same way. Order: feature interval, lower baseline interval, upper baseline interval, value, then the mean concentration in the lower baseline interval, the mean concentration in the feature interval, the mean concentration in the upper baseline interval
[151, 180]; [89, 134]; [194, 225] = 0.168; 1.12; 0.958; 1.12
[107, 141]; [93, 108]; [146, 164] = -0.101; 1.1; 1.07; 0.817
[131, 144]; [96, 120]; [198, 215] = 0.245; 1.11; 0.891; 1.12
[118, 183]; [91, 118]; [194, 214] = 0.166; 1.12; 0.964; 1.13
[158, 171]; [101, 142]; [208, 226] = 0.128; 1.06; 0.958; 1.1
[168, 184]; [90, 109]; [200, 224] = 0.021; 1.11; 1.09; 1.11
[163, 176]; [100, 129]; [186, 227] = 0.123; 1.12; 0.997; 1.12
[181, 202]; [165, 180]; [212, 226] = -0.062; 1.05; 1.13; 1.09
